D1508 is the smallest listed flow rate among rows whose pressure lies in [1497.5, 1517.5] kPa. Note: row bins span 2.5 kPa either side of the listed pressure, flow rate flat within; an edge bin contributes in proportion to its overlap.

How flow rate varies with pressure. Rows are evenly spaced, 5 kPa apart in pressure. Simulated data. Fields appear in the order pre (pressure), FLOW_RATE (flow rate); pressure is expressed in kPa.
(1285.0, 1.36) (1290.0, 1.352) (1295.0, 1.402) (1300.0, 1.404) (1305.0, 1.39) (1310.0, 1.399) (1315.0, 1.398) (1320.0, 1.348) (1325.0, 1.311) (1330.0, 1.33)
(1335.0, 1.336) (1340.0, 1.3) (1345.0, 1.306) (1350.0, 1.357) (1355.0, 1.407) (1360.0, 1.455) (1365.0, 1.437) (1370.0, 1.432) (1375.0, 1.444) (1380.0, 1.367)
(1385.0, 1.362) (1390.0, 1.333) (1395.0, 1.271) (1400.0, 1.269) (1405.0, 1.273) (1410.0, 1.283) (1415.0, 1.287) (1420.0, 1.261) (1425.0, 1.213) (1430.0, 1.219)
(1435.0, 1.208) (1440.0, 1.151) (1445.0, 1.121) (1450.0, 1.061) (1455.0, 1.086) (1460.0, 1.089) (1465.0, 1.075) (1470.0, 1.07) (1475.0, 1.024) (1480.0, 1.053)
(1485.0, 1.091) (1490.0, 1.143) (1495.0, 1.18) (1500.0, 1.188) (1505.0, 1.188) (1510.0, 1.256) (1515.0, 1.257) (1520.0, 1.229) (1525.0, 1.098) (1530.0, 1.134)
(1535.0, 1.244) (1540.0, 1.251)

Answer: 1.188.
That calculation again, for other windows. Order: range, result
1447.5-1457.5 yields 1.061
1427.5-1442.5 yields 1.151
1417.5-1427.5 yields 1.213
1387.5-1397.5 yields 1.271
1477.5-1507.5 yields 1.053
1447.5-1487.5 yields 1.024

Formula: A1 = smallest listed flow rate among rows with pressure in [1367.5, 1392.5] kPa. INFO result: 1.333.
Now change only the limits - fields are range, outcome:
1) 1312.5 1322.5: 1.348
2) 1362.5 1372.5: 1.432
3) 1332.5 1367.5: 1.3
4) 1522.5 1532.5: 1.098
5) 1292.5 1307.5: 1.39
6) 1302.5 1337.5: 1.311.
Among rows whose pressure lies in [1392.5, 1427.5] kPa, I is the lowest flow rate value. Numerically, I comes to 1.213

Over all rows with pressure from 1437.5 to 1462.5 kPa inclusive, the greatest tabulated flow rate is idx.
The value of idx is 1.151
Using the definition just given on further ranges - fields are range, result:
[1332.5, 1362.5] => 1.455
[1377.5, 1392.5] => 1.367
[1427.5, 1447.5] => 1.219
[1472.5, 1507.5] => 1.188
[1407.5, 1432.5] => 1.287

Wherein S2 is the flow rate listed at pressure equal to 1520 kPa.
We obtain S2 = 1.229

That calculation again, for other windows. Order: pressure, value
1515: 1.257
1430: 1.219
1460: 1.089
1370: 1.432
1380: 1.367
